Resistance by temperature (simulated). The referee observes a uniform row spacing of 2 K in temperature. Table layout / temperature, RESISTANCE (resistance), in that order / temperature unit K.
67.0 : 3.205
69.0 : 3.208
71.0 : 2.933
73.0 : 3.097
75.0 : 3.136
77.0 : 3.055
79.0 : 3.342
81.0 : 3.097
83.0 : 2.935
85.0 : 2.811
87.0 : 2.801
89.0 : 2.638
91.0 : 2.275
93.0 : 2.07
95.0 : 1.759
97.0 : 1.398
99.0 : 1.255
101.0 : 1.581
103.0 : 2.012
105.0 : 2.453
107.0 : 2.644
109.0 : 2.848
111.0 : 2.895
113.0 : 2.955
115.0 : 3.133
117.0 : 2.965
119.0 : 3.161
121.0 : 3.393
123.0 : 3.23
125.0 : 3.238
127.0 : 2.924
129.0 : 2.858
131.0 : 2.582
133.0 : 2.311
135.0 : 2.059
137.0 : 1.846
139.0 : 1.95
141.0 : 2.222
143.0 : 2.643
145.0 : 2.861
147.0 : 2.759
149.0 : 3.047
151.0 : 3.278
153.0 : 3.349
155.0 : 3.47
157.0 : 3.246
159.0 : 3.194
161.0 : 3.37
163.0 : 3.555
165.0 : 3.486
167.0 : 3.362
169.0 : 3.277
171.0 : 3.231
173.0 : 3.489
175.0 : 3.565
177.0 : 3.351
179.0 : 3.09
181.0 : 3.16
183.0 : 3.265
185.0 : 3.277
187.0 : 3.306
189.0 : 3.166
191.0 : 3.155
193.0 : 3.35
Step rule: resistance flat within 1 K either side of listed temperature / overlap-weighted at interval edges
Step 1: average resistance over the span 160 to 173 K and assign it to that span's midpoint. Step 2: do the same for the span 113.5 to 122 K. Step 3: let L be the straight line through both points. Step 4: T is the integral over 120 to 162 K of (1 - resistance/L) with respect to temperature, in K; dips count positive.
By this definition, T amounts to 5.4 K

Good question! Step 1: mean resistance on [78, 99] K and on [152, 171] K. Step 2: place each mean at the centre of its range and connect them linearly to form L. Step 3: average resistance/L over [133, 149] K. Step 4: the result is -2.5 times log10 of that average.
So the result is 0.29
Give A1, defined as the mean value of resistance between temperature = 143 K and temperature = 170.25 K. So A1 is 3.23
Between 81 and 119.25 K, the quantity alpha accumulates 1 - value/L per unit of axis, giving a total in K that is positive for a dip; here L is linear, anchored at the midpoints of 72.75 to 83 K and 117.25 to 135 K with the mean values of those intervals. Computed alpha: 7.2 K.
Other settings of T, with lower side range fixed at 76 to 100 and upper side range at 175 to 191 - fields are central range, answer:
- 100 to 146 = 1.65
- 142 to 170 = -1.69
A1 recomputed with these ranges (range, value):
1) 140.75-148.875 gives 2.7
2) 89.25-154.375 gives 2.57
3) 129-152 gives 2.52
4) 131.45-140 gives 2.08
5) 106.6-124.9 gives 3.05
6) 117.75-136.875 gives 2.82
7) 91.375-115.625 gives 2.24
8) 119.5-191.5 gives 3.04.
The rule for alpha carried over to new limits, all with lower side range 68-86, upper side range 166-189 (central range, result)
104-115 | 1.23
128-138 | 2.71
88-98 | 3.47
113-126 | -0.01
